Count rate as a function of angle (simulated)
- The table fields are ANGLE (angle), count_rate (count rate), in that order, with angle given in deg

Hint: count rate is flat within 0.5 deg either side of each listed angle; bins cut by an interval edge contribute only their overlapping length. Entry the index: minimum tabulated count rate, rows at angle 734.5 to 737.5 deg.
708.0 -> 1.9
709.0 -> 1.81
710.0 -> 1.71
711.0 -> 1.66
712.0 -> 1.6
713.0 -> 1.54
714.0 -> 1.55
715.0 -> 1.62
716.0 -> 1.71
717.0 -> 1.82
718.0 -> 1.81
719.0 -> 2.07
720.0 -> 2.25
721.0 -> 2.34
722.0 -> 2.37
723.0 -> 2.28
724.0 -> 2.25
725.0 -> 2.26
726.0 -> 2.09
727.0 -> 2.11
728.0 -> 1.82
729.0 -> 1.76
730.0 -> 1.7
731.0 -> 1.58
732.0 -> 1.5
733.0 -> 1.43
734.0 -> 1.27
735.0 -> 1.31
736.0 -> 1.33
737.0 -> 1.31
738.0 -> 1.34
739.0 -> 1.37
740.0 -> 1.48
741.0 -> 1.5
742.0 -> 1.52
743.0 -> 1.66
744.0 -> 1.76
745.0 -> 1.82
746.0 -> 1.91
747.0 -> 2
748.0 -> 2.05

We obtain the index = 1.31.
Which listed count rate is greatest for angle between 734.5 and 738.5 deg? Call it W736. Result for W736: 1.34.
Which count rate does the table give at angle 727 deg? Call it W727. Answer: 2.11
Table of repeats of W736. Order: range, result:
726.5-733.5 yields 2.11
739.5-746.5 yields 1.91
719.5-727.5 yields 2.37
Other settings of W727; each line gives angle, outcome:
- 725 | 2.26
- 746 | 1.91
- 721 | 2.34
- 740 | 1.48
